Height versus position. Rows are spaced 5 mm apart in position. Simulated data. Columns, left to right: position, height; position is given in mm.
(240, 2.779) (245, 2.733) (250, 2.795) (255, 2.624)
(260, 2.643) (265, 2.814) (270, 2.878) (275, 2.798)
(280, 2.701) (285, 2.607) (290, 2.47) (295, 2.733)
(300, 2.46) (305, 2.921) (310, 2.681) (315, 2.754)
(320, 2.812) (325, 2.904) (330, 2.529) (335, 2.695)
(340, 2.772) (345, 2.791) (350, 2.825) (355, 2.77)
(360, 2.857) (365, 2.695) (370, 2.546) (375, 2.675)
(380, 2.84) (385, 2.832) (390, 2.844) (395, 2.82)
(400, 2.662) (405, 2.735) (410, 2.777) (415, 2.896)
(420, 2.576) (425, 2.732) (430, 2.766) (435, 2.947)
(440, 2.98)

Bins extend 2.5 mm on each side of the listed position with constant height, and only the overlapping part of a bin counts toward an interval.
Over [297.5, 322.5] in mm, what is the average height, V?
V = 2.73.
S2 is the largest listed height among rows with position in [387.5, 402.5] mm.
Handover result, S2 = 2.844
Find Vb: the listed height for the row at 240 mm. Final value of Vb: 2.779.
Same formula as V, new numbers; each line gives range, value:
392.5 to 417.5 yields 2.78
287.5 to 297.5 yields 2.6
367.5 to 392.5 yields 2.75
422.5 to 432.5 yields 2.75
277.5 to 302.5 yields 2.59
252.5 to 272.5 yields 2.74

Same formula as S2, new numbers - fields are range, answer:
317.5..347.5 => 2.904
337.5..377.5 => 2.857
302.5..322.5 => 2.921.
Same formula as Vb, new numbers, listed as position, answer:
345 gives 2.791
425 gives 2.732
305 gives 2.921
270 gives 2.878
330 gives 2.529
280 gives 2.701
